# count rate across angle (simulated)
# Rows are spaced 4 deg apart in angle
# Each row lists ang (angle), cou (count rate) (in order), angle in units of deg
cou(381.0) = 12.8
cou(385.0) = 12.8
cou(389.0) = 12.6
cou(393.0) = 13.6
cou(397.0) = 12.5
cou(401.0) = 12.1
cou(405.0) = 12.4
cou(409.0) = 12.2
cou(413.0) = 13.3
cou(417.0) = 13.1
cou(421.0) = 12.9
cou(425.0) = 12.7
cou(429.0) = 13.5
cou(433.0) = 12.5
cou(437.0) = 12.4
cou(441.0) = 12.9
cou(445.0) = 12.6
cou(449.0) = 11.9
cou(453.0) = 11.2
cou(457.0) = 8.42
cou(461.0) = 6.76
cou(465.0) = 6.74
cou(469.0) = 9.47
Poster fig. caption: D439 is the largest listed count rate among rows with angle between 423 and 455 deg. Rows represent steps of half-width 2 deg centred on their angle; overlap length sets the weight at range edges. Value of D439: 13.5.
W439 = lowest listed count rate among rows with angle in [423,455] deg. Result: 11.2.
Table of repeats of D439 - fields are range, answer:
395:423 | 13.3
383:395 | 13.6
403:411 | 12.4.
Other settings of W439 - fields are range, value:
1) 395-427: 12.1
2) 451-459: 8.42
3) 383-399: 12.5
